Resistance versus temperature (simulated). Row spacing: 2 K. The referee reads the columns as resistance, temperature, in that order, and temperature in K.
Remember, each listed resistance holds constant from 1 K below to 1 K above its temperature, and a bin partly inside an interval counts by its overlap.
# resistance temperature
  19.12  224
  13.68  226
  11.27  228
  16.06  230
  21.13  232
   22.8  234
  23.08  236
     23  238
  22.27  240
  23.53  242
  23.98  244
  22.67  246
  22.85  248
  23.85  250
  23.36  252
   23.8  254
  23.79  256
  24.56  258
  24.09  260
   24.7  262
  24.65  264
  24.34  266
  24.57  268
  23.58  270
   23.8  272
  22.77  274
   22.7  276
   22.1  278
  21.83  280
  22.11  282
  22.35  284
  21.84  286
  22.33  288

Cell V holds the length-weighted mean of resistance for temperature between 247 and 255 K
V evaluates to 23.5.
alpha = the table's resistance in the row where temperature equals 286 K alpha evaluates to 21.84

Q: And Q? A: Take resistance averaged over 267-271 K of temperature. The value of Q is 24.1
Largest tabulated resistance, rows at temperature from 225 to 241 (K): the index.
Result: 23.08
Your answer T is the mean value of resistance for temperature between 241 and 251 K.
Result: 23.4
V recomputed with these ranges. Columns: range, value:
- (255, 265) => 24.4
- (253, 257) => 23.8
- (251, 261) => 23.9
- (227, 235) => 17.8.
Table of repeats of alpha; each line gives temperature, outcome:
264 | 24.65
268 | 24.57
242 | 23.53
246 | 22.67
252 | 23.36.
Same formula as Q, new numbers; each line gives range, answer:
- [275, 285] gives 22.2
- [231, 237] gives 22.3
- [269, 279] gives 23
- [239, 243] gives 22.9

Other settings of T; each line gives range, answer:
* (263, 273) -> 24.2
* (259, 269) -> 24.5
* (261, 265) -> 24.7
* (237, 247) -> 23.1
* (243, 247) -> 23.3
